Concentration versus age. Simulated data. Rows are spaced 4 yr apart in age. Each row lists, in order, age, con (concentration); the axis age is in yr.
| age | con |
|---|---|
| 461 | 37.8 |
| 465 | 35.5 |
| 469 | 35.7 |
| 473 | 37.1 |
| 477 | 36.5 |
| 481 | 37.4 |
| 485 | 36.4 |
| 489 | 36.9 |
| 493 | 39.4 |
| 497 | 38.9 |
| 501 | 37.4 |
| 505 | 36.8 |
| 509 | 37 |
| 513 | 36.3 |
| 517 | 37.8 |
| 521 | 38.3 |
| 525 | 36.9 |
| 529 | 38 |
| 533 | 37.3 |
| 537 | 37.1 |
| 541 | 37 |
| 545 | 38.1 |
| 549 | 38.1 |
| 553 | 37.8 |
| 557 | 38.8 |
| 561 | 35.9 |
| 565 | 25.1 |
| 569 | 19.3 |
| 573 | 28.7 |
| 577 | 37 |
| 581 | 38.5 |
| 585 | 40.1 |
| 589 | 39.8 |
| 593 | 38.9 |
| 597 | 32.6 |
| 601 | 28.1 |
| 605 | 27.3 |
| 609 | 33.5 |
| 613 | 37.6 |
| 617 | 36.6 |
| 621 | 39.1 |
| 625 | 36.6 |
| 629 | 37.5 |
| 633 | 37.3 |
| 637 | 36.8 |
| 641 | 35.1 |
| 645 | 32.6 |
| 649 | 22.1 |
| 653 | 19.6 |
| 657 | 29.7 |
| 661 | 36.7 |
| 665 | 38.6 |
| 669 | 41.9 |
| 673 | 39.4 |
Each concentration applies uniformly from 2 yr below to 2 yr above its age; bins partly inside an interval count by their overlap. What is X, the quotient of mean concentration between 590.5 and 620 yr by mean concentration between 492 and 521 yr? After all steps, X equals 0.9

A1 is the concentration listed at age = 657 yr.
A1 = 29.7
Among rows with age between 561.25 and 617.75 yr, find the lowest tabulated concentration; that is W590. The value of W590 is 19.3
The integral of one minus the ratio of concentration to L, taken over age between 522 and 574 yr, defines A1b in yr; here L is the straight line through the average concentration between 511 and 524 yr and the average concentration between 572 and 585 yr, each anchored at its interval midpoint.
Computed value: 2.98 yr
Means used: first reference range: 37.4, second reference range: 36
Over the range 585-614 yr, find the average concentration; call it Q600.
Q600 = 34.3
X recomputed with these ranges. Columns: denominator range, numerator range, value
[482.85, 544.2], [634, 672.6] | 0.88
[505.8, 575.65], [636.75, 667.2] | 0.89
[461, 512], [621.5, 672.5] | 0.92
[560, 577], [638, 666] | 1.10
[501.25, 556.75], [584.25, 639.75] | 0.95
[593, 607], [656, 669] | 1.19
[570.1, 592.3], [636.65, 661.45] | 0.82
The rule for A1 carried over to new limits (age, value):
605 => 27.3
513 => 36.3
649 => 22.1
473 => 37.1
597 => 32.6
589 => 39.8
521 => 38.3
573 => 28.7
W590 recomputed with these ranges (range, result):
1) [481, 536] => 36.3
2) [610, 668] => 19.6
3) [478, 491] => 36.4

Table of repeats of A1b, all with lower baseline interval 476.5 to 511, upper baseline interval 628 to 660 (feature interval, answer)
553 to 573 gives 2.4 yr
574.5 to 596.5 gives -2.9 yr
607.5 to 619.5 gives -1.3 yr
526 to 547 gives -1.0 yr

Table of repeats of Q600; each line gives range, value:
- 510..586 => 35.5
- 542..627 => 34.7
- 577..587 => 38.8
